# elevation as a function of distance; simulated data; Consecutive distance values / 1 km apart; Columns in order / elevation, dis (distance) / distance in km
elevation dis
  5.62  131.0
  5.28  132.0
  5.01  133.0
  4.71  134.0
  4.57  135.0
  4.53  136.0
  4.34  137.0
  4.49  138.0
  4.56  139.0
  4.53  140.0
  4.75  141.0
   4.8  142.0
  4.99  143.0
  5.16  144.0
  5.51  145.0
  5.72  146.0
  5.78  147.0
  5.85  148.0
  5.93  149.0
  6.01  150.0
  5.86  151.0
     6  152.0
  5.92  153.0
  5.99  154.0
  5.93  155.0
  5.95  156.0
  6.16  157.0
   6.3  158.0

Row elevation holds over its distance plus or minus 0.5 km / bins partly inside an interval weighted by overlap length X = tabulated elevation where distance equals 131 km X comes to 5.62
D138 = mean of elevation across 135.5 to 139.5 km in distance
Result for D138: 4.48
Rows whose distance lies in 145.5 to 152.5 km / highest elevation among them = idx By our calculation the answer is 6.01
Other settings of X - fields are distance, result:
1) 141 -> 4.75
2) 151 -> 5.86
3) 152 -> 6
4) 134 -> 4.71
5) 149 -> 5.93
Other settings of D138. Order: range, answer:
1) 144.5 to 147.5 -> 5.67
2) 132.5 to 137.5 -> 4.63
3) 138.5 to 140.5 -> 4.54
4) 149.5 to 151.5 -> 5.94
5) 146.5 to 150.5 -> 5.89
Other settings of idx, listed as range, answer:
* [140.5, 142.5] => 4.8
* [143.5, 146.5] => 5.72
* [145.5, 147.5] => 5.78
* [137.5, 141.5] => 4.75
